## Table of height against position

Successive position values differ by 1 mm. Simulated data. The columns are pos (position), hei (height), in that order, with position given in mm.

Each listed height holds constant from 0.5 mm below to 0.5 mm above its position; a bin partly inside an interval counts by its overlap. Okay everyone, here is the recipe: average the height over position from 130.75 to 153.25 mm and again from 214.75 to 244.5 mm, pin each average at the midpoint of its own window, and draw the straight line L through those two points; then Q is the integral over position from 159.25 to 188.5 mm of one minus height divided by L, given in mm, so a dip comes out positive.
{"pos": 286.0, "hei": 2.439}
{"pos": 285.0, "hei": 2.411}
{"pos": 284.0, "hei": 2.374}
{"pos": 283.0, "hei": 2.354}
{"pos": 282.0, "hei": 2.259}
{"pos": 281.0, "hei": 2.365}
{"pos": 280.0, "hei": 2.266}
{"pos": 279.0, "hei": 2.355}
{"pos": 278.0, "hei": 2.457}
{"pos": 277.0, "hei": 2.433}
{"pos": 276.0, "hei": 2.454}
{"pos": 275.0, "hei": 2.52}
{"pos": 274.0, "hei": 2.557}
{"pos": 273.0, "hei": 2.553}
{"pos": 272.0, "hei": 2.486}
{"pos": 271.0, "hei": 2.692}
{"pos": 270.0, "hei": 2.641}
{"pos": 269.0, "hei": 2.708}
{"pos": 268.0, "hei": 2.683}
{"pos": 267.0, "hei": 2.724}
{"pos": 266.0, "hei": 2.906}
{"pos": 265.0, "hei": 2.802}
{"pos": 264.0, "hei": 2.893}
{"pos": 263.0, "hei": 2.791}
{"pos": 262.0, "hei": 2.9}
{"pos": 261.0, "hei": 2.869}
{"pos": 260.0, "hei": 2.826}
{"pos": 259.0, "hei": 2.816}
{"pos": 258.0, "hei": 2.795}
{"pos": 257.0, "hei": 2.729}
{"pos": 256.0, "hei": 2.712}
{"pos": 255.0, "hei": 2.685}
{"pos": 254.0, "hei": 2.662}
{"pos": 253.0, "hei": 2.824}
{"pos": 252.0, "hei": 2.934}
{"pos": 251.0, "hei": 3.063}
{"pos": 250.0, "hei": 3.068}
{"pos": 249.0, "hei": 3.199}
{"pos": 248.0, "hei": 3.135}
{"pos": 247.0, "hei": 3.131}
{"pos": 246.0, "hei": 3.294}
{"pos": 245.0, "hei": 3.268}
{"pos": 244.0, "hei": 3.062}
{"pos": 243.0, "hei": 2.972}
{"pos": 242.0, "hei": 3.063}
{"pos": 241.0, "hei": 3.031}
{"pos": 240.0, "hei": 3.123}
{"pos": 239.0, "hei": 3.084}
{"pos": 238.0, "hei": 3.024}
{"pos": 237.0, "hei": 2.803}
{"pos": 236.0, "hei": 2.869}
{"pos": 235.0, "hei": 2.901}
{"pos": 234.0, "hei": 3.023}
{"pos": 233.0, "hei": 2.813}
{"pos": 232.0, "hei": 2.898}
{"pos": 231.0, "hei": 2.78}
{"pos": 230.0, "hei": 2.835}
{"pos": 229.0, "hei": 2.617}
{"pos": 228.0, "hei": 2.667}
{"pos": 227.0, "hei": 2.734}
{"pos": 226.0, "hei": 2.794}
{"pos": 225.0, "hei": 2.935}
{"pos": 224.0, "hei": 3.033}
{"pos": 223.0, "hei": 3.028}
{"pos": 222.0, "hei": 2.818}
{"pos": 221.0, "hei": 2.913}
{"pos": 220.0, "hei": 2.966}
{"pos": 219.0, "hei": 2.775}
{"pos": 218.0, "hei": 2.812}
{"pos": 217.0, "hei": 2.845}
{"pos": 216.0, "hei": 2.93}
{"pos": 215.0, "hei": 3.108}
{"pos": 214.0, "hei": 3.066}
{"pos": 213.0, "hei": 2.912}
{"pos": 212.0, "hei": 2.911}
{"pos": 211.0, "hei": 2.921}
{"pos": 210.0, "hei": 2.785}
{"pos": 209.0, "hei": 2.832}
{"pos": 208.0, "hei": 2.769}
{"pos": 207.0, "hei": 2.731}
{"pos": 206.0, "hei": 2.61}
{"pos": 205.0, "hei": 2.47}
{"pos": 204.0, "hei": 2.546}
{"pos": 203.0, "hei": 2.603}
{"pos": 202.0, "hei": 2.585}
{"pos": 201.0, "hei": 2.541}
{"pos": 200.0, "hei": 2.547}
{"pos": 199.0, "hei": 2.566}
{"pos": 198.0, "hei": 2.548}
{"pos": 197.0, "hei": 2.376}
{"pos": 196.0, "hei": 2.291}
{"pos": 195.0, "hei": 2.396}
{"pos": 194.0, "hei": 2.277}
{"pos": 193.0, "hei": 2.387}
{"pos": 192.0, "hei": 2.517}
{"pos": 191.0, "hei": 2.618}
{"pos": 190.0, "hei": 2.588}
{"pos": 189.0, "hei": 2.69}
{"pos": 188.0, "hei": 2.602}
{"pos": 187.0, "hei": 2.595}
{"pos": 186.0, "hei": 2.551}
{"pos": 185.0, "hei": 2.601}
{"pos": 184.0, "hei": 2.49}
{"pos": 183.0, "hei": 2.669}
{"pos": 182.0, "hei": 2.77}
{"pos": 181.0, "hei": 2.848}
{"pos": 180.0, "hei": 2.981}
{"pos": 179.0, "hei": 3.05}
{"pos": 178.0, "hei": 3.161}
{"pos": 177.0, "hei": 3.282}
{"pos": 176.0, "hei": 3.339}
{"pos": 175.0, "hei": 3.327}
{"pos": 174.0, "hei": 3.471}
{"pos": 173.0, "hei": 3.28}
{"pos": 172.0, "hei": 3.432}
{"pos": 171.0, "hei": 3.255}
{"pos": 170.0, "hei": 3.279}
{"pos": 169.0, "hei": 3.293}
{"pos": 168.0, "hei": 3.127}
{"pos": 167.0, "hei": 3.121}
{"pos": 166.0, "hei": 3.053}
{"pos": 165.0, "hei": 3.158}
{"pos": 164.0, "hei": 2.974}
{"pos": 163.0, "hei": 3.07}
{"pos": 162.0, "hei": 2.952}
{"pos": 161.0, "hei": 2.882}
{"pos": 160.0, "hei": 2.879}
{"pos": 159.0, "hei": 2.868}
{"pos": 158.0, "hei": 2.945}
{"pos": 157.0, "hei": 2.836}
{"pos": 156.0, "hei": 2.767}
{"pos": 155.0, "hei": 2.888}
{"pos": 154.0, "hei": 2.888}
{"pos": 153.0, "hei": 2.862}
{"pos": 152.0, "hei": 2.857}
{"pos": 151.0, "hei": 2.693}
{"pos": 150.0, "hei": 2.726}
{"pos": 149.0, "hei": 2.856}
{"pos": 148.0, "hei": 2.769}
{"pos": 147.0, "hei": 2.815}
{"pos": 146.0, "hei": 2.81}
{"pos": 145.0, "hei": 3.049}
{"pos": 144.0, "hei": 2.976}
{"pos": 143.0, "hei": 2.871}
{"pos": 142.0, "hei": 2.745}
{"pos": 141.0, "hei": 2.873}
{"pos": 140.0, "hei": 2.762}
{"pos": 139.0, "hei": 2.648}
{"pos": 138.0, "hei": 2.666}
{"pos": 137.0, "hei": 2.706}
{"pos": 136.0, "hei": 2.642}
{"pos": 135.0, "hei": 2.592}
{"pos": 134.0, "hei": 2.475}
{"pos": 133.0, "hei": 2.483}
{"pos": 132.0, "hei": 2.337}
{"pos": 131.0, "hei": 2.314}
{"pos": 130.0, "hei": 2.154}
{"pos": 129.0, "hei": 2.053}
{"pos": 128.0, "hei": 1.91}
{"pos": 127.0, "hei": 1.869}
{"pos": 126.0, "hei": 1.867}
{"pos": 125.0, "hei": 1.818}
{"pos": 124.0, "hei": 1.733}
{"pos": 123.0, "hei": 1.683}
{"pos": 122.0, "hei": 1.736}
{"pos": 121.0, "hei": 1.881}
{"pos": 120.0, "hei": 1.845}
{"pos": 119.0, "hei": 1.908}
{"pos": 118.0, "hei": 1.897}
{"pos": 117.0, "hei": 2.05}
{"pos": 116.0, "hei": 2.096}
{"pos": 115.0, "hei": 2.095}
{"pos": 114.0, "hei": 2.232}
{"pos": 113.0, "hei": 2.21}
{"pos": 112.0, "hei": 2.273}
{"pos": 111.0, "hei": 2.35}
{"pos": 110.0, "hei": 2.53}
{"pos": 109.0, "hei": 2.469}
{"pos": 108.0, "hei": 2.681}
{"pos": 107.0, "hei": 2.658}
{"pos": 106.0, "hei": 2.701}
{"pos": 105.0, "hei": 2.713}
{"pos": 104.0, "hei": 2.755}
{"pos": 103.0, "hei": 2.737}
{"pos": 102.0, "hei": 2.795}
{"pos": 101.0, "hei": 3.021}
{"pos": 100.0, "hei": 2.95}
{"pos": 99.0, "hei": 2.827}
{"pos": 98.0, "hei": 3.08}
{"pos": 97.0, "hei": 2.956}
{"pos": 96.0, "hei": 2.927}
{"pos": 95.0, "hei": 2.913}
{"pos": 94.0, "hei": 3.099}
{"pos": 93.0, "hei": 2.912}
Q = -2.4 mm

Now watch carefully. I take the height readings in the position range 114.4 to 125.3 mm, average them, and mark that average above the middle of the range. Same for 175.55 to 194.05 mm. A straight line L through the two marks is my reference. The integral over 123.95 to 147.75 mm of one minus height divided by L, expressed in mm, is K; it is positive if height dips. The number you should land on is -4.19 mm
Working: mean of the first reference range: 1.89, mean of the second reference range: 2.75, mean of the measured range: 2.48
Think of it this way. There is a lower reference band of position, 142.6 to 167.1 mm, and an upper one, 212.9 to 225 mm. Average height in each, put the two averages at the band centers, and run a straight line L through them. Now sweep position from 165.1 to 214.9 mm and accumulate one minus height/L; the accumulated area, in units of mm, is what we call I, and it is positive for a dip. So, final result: 1.8 mm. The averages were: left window 2.9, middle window 2.81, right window 2.93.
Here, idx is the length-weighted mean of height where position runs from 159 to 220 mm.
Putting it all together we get 2.84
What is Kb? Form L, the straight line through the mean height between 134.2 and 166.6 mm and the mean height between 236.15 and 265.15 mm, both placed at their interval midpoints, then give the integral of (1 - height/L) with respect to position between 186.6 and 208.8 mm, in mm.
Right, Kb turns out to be 2.70 mm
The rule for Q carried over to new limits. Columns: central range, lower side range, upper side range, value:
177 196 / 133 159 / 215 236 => 1.1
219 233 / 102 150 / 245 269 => -0.3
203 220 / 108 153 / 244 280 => -1.2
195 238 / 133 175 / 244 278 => 1.2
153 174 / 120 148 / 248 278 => -4.9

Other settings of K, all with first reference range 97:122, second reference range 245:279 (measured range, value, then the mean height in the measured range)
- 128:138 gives 0.4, 2.4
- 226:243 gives -1.0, 2.89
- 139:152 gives -1.5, 2.82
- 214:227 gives -1.1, 2.91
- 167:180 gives -3.4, 3.26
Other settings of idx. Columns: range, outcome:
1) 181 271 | 2.79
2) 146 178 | 3.03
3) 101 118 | 2.46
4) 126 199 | 2.77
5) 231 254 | 3.01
